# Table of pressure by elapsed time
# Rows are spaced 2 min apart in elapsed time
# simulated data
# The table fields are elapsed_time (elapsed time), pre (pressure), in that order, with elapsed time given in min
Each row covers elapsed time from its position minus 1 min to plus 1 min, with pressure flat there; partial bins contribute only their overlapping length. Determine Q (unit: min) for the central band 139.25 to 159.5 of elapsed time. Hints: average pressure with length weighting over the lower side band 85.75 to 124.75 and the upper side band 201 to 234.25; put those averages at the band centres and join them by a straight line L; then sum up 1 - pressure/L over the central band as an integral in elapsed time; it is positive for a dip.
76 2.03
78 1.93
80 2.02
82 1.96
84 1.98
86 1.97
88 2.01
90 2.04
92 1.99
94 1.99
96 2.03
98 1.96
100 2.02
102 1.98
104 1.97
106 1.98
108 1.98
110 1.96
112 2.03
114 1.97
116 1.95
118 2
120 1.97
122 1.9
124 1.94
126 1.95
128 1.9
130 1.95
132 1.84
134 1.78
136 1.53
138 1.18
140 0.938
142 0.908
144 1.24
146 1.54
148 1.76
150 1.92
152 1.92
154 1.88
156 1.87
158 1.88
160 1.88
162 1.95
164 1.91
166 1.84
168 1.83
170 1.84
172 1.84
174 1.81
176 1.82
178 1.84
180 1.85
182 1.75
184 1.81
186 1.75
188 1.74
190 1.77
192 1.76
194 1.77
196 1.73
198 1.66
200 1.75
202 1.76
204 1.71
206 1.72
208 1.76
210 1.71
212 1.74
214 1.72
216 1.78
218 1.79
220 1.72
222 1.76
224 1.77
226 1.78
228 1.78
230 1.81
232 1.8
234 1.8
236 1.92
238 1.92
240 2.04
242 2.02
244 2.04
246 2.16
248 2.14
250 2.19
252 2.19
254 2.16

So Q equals 3.12 min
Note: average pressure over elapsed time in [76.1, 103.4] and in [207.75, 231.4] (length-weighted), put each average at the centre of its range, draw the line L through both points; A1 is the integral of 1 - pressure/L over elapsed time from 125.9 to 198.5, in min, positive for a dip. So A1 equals 5.1 min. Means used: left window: 1.99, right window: 1.76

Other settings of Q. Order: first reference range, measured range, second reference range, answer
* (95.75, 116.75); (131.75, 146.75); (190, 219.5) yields 4.4 min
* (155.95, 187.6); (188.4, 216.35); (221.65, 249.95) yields 2.1 min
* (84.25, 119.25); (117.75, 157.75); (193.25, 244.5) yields 4.9 min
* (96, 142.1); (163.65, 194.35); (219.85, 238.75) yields 0.2 min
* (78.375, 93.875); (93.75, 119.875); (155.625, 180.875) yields -0.4 min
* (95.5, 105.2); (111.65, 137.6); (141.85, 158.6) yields -0.5 min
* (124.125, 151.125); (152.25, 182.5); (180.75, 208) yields -3.4 min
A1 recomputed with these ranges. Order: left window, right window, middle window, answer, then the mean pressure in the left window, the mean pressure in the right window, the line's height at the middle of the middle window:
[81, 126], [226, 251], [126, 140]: 2.2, 1.98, 1.96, 1.98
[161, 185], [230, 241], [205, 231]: 1.6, 1.84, 1.89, 1.87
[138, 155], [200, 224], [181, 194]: -0.9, 1.49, 1.74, 1.65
